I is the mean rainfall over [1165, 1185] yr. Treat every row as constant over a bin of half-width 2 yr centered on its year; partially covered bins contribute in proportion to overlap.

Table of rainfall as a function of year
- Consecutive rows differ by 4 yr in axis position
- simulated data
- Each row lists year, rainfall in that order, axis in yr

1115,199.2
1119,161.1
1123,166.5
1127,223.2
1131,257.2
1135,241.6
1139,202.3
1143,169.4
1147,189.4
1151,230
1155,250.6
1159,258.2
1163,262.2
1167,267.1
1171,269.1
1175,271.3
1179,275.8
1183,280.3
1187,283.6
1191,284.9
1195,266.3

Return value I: 273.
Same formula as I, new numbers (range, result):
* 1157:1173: 264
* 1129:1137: 249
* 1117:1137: 210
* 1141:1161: 220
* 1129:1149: 212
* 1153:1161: 254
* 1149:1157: 240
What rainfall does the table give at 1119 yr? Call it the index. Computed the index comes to 161.1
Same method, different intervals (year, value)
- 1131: 257.2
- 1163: 262.2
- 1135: 241.6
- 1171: 269.1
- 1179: 275.8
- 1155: 250.6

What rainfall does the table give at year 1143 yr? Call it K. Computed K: 169.4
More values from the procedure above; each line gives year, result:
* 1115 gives 199.2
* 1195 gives 266.3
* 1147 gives 189.4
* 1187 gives 283.6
